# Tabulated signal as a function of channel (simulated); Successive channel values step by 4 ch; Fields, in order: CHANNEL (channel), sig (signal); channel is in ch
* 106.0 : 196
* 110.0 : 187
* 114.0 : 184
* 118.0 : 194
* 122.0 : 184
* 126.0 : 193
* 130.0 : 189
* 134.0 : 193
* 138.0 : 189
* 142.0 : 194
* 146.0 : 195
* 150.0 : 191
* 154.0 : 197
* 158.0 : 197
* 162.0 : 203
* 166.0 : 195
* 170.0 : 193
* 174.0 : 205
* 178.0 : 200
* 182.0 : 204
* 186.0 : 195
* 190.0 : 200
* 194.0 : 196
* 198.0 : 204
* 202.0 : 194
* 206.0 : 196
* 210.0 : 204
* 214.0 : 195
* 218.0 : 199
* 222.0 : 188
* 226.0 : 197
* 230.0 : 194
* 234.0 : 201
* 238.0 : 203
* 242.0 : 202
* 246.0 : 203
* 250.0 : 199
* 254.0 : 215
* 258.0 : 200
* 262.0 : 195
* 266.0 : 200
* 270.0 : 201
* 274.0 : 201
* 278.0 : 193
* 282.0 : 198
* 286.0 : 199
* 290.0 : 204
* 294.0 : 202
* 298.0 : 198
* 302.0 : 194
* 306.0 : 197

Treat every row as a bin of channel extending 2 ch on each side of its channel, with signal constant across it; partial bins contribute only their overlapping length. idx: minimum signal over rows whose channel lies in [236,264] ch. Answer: 195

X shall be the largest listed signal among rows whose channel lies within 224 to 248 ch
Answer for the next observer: 203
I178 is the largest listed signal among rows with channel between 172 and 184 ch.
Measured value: 205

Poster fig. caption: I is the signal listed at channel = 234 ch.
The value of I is 201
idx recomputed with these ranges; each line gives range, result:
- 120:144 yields 184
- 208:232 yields 188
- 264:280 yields 193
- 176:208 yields 194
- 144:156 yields 191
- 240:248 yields 202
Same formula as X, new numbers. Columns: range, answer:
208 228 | 204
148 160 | 197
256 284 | 201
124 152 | 195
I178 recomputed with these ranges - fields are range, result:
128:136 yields 193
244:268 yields 215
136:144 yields 194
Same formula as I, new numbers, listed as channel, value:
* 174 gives 205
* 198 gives 204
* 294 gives 202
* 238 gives 203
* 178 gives 200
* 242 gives 202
